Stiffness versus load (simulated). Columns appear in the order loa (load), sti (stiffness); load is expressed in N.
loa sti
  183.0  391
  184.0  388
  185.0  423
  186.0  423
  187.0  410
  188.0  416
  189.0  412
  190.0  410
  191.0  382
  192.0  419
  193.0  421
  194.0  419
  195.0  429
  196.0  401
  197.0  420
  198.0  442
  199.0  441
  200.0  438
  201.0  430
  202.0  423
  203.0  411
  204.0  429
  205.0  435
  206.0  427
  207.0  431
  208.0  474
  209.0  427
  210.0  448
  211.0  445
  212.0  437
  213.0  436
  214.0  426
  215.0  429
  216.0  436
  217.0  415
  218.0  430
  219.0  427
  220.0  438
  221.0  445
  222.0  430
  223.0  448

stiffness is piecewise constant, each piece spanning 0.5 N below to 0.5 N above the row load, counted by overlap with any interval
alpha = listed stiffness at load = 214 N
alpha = 426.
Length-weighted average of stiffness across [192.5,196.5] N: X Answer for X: 418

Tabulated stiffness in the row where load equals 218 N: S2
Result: 430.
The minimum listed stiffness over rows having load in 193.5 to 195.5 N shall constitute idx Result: 419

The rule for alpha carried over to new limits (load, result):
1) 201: 430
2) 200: 438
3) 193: 421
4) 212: 437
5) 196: 401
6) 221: 445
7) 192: 419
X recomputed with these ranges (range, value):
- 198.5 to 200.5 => 440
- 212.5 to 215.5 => 430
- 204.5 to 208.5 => 442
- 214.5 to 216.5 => 432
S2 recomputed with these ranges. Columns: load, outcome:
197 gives 420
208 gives 474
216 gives 436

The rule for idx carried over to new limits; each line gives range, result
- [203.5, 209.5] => 427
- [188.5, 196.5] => 382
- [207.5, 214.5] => 426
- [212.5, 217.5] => 415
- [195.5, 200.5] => 401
